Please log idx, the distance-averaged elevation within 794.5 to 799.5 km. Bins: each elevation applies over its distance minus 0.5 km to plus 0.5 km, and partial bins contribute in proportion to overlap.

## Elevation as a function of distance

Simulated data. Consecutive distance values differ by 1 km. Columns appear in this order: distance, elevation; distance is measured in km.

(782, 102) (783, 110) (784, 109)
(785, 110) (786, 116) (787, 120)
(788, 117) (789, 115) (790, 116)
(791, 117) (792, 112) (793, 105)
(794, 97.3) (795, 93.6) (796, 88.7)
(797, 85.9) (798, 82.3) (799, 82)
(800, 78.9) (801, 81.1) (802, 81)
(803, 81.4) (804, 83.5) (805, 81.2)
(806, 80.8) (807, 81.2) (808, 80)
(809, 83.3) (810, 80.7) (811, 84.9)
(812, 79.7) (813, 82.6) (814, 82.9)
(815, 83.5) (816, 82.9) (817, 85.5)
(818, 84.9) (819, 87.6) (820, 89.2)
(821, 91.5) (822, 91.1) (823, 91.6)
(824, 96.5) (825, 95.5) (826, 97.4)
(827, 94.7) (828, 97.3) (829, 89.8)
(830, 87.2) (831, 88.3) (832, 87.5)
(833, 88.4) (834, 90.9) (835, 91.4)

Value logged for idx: 86.5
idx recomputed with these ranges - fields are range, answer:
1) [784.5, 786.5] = 113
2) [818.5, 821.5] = 89.4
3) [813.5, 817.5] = 83.7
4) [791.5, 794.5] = 105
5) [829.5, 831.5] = 87.8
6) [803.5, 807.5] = 81.7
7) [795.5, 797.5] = 87.3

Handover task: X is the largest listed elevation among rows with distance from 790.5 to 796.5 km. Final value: 117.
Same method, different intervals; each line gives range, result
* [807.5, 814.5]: 84.9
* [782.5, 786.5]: 116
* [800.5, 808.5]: 83.5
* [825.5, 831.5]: 97.4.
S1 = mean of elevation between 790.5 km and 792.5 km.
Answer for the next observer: 114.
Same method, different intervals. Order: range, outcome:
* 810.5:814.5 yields 82.5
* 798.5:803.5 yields 80.9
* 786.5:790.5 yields 117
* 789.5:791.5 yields 116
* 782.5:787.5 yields 113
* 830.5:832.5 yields 87.9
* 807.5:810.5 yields 81.3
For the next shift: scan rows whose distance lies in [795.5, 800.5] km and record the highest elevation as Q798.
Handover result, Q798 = 88.7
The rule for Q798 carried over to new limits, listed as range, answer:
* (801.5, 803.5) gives 81.4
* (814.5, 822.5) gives 91.5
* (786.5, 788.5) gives 120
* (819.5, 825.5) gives 96.5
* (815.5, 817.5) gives 85.5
